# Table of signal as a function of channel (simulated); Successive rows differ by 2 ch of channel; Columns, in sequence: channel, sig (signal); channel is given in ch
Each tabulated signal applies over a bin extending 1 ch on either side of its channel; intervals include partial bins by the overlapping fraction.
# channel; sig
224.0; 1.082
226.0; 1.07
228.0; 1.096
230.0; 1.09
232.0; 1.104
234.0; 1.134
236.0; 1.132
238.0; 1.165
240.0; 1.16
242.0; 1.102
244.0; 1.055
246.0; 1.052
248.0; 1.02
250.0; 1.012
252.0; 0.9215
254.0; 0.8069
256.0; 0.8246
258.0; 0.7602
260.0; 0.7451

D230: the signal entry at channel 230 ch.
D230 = 1.09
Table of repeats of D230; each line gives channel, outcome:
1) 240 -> 1.16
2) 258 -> 0.7602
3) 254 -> 0.8069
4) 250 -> 1.012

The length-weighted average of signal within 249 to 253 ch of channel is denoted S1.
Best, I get 0.967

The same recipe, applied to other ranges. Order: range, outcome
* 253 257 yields 0.816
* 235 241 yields 1.15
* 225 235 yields 1.1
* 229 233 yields 1.1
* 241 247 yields 1.07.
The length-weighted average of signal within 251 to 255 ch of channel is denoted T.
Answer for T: 0.864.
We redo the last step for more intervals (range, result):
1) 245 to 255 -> 0.962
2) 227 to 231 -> 1.09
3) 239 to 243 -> 1.13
